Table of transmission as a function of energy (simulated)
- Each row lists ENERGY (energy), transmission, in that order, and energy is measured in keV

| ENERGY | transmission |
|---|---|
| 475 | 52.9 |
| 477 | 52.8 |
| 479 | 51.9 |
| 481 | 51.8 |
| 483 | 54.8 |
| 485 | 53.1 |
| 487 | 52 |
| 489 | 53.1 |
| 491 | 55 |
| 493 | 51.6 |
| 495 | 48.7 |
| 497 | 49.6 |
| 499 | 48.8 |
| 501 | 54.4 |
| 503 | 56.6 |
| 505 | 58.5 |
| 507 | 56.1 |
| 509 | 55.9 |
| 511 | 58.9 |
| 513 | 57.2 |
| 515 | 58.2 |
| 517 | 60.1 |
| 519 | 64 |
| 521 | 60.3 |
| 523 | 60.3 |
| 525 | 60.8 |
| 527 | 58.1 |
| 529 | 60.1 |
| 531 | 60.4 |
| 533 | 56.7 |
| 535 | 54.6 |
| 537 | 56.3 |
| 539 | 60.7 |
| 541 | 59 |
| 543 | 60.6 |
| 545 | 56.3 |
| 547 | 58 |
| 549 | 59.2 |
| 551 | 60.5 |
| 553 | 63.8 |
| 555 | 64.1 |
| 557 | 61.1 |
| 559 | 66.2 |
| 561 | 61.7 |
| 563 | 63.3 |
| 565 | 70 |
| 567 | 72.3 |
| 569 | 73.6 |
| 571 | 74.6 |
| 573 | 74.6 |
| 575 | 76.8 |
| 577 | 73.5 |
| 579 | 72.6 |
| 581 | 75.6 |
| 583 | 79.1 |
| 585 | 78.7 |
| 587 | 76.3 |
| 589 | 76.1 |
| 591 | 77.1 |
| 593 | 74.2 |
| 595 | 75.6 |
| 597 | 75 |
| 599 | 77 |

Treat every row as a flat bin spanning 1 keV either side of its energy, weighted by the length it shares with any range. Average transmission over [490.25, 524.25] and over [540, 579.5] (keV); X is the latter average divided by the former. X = 1.2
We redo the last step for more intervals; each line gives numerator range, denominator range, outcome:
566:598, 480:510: 1.41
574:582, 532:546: 1.29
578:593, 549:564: 1.22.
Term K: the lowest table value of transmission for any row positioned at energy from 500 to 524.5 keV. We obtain 54.4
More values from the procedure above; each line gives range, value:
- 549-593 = 59.2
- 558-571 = 61.7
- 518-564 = 54.6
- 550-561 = 60.5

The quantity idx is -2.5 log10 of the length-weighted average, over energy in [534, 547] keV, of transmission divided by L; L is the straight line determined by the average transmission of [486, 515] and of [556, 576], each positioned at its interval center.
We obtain 0.10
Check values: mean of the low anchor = 54.2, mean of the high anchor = 69.4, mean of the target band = 57.9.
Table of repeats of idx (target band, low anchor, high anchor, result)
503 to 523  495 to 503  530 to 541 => -0.09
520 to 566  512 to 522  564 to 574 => 0.10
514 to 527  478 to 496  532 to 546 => -0.09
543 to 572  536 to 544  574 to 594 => 0.02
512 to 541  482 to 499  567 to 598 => 0.04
